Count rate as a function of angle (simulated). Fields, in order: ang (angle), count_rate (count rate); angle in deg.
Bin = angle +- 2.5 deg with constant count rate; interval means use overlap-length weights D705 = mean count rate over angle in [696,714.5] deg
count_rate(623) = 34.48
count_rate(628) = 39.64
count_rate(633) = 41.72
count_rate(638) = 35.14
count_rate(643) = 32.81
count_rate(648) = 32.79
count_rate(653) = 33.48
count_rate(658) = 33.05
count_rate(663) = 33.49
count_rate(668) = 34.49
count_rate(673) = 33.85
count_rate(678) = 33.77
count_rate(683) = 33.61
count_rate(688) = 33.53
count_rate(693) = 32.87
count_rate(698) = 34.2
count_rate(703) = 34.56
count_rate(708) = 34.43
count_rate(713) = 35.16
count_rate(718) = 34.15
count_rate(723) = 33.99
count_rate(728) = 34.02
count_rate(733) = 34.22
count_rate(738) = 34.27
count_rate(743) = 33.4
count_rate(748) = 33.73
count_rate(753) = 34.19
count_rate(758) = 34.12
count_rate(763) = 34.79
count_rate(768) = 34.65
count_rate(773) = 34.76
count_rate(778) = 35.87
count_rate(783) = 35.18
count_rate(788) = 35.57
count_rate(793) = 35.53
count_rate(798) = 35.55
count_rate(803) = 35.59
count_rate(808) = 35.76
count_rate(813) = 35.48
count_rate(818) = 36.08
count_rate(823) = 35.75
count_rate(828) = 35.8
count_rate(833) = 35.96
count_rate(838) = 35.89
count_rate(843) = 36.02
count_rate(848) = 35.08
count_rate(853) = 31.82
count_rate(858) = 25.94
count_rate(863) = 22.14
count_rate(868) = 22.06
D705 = 34.6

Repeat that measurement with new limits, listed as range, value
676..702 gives 33.6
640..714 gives 33.7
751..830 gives 35.3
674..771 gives 34.1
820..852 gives 35.6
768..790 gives 35.3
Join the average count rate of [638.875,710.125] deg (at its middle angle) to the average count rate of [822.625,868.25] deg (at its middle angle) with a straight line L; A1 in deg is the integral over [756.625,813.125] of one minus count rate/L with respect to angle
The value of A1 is -4.7 deg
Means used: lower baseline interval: 33.7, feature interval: 35.2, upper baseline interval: 31.9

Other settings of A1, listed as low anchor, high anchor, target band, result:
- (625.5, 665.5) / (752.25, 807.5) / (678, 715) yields 1.3 deg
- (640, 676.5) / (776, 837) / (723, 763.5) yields 0.8 deg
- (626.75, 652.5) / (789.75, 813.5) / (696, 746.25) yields 2.2 deg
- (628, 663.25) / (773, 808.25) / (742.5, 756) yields 0.6 deg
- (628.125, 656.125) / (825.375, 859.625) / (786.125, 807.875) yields -0.8 deg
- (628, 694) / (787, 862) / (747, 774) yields 0.1 deg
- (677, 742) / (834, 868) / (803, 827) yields -3.2 deg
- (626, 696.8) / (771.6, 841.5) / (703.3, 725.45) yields 0.3 deg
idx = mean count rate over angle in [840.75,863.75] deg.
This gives 30.8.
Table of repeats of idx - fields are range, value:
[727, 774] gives 34.2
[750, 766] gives 34.4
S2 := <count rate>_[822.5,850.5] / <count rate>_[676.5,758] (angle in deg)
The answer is 1.05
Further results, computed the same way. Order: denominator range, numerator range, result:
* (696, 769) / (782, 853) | 1.04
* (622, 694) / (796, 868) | 0.96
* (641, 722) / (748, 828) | 1.04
